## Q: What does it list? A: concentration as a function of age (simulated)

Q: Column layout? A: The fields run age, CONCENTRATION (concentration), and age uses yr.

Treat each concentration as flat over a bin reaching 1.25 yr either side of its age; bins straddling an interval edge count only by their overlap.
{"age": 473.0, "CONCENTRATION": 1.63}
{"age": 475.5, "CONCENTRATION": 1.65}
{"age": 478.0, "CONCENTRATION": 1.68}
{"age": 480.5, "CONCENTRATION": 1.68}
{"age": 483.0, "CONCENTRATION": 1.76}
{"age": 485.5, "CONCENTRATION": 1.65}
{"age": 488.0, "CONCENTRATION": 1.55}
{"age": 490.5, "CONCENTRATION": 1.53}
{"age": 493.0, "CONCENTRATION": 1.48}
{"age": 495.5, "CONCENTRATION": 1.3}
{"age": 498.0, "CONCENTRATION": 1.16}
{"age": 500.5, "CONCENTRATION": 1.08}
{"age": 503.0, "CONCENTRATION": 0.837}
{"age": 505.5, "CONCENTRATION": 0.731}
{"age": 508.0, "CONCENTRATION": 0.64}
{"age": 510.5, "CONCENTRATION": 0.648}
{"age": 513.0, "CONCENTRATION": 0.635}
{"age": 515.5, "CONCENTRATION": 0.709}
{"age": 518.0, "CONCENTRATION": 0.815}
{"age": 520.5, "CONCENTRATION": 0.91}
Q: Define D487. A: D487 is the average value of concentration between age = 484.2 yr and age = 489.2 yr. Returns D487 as 1.6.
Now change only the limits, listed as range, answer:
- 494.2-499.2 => 1.23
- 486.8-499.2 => 1.4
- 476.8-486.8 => 1.69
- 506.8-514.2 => 0.641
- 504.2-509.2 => 0.687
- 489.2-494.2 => 1.51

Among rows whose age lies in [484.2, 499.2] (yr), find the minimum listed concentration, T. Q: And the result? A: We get 1.16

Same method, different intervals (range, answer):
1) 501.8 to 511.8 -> 0.64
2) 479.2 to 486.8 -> 1.65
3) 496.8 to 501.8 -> 1.08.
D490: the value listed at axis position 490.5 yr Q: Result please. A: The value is 1.53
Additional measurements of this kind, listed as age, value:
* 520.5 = 0.91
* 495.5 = 1.3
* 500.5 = 1.08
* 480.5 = 1.68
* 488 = 1.55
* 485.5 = 1.65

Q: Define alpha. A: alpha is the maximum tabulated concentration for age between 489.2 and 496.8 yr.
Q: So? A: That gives 1.53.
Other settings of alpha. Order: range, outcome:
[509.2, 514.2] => 0.648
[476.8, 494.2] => 1.76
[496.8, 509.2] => 1.16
